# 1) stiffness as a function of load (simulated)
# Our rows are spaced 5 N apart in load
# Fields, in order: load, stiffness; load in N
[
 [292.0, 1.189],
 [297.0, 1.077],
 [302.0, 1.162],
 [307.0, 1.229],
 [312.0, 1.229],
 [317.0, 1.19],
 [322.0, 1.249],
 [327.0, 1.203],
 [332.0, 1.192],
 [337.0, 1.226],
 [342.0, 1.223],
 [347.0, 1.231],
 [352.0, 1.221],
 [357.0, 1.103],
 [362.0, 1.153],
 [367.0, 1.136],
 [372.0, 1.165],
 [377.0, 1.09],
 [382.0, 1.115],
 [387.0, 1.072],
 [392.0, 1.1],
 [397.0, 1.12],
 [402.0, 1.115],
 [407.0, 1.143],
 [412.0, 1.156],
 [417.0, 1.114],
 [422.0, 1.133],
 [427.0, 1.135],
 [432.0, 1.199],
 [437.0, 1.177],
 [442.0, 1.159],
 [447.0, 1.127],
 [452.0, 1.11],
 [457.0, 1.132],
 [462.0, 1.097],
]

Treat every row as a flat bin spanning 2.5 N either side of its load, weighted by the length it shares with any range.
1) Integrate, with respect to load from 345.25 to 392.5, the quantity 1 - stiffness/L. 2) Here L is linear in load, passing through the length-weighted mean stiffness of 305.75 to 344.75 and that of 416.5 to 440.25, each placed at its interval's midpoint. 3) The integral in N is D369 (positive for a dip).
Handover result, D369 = 2.08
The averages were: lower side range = 1.22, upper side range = 1.16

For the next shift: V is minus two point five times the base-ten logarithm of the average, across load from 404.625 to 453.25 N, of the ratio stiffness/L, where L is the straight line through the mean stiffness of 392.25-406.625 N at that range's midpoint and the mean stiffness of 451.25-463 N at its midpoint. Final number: -0.03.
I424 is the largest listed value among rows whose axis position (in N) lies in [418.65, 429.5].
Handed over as 1.135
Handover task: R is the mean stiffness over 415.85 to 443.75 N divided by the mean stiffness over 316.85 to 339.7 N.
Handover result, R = 0.95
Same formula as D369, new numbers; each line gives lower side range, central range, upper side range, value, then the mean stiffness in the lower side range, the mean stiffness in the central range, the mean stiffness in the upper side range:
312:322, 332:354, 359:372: -0.8 N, 1.21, 1.22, 1.15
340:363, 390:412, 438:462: 0.7 N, 1.19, 1.12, 1.13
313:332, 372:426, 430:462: 2.4 N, 1.21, 1.12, 1.15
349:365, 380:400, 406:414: 0.9 N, 1.16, 1.1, 1.15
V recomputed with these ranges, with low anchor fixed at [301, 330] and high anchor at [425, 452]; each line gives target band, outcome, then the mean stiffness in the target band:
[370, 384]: 0.06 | 1.12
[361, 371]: 0.04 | 1.15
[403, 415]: 0.02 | 1.14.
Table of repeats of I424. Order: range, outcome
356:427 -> 1.165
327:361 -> 1.231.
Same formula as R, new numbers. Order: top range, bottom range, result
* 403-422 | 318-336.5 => 0.94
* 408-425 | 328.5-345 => 0.94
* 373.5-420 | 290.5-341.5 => 0.93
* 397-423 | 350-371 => 0.98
